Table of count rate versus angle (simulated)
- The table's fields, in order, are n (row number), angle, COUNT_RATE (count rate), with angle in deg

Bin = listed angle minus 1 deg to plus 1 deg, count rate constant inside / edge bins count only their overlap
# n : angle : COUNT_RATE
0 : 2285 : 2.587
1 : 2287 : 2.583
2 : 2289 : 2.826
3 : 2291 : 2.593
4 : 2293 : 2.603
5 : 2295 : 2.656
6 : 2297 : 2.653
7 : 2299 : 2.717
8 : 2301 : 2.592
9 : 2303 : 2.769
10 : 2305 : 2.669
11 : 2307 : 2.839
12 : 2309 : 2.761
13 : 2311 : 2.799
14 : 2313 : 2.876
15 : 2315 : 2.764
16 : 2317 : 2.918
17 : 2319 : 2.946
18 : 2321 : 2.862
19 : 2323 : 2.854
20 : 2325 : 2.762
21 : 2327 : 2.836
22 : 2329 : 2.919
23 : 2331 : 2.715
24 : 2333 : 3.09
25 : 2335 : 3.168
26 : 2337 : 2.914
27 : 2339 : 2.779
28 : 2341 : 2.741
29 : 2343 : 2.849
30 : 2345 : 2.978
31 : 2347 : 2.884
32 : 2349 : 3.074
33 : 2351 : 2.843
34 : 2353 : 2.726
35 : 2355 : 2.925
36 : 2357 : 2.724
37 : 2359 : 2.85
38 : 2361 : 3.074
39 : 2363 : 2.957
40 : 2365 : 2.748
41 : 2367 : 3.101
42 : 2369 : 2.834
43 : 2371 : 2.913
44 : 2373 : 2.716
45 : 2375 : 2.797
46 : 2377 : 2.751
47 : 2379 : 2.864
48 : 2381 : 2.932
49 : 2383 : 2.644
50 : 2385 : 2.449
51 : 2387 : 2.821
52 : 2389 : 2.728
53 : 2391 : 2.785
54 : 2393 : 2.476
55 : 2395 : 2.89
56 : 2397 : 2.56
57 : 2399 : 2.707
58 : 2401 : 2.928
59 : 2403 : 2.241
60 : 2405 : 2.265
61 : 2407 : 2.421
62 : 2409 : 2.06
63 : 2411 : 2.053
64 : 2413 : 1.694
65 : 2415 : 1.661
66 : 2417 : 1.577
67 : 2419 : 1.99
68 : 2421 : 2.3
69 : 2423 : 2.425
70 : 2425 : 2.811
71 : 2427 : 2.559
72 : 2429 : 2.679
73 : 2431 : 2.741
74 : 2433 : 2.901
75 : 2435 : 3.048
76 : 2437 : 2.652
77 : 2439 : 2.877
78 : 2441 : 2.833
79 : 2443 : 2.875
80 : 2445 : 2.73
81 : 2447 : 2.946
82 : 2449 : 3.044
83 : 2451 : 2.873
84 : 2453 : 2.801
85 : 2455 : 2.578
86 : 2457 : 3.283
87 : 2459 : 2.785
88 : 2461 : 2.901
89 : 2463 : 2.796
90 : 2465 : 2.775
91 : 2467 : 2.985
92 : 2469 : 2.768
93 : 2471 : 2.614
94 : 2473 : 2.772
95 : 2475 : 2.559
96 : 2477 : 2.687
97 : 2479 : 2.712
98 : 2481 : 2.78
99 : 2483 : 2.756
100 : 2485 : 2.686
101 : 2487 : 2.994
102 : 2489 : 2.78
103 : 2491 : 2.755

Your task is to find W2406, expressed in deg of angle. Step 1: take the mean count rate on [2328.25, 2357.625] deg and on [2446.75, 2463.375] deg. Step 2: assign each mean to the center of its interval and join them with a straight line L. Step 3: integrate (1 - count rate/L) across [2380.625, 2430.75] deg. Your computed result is 8.1 deg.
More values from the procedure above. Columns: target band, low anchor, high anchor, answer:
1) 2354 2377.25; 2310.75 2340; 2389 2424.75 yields -2.37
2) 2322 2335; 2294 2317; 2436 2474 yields -0.60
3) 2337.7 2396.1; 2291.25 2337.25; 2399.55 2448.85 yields -3.77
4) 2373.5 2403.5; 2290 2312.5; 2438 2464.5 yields 0.91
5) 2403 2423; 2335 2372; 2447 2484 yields 5.70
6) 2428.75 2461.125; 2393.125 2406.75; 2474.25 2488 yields -2.28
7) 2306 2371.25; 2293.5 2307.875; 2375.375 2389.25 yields -3.87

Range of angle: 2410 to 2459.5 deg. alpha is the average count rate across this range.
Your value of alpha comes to 2.59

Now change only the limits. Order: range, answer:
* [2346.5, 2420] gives 2.61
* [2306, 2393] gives 2.84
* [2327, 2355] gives 2.9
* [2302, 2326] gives 2.82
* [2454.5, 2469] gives 2.87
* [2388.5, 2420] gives 2.31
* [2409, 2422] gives 1.89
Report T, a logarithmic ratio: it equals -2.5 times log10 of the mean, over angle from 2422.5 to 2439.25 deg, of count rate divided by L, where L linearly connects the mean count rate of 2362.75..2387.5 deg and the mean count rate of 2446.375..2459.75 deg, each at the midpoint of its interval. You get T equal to 0.05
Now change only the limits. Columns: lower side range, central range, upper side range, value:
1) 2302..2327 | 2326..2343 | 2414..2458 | -0.04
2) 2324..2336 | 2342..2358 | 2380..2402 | -0.01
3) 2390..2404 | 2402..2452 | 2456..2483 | 0.10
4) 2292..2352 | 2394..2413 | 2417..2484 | 0.15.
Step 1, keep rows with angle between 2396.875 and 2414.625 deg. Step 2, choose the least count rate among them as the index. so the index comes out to 1.694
